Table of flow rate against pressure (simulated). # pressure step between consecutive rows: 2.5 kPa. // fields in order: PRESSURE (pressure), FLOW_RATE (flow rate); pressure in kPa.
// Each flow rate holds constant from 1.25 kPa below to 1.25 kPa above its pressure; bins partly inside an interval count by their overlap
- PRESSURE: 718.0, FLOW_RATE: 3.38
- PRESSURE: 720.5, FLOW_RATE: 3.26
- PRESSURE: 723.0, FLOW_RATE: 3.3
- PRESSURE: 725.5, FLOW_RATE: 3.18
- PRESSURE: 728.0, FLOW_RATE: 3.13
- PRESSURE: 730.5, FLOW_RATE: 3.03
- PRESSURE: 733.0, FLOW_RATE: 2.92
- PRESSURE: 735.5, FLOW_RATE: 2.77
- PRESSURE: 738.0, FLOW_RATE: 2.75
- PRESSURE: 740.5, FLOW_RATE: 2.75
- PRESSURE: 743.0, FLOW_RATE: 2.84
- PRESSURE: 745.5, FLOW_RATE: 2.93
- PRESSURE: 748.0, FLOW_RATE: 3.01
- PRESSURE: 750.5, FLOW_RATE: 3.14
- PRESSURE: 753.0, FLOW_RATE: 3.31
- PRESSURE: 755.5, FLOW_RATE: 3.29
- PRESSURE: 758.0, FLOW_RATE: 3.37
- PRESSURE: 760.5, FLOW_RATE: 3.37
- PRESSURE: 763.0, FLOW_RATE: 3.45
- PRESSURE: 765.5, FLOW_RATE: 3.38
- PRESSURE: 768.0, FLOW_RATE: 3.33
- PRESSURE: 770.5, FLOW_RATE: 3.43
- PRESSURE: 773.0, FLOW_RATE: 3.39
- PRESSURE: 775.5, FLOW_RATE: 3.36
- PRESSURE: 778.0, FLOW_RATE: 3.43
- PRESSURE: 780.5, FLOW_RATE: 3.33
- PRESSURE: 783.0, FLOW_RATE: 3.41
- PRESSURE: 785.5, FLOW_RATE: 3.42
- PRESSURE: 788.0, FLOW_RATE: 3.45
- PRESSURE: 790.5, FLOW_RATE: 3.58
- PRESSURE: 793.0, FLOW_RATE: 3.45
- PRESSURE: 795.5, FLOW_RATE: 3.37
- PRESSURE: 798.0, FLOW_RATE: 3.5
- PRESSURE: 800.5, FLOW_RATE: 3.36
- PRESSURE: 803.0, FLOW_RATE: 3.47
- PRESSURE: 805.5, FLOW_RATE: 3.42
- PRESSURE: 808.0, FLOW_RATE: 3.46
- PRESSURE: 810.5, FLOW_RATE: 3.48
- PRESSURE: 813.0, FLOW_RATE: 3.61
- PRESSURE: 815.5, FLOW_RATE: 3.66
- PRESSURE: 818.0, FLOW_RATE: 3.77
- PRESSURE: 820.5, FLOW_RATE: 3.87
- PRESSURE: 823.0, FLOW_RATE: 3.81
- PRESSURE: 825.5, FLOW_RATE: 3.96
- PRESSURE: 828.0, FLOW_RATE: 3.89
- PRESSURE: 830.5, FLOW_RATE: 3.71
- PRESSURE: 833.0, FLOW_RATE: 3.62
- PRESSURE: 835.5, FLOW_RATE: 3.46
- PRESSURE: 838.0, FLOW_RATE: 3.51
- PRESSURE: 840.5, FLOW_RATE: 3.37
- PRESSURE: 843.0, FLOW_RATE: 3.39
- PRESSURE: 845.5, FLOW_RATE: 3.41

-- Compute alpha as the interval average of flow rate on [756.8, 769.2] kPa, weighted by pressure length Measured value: 3.38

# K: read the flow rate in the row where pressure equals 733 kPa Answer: 2.92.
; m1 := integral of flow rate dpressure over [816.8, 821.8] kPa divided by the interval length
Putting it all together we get 3.82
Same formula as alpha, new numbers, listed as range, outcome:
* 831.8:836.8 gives 3.54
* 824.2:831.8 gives 3.85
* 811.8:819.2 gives 3.68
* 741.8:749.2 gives 2.93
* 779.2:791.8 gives 3.44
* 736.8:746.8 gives 2.82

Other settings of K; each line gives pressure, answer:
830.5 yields 3.71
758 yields 3.37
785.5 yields 3.42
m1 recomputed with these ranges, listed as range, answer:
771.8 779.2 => 3.39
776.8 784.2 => 3.39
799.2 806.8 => 3.42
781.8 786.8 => 3.42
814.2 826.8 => 3.81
